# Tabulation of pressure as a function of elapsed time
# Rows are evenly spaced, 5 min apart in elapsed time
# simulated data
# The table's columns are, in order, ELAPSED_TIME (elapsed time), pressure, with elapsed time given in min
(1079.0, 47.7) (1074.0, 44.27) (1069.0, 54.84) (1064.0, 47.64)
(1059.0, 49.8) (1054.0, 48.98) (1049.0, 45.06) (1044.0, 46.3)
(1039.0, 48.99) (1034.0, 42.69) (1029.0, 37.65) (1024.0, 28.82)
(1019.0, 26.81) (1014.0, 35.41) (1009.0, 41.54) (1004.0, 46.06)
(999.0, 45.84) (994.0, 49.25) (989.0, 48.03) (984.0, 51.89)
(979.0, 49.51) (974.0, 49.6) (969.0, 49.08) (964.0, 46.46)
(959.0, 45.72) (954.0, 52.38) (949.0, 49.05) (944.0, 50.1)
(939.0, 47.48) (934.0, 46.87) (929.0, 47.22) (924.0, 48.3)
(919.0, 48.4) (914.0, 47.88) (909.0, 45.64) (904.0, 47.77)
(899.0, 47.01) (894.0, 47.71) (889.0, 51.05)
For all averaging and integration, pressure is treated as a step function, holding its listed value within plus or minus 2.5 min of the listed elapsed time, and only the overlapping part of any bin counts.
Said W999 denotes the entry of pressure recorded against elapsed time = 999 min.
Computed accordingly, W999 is 45.84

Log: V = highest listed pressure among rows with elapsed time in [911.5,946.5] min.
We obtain 50.1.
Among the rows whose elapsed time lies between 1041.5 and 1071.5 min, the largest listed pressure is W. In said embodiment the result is 54.84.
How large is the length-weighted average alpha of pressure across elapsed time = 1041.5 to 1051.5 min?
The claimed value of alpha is 45.7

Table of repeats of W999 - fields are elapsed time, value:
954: 52.38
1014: 35.41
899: 47.01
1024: 28.82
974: 49.6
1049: 45.06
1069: 54.84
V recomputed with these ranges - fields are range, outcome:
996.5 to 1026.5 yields 46.06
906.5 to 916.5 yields 47.88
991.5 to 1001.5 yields 49.25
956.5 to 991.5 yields 51.89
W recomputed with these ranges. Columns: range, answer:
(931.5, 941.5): 47.48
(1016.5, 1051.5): 48.99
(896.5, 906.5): 47.77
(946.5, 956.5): 52.38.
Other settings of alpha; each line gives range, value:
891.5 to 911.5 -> 47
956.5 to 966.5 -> 46.1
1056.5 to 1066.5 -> 48.7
